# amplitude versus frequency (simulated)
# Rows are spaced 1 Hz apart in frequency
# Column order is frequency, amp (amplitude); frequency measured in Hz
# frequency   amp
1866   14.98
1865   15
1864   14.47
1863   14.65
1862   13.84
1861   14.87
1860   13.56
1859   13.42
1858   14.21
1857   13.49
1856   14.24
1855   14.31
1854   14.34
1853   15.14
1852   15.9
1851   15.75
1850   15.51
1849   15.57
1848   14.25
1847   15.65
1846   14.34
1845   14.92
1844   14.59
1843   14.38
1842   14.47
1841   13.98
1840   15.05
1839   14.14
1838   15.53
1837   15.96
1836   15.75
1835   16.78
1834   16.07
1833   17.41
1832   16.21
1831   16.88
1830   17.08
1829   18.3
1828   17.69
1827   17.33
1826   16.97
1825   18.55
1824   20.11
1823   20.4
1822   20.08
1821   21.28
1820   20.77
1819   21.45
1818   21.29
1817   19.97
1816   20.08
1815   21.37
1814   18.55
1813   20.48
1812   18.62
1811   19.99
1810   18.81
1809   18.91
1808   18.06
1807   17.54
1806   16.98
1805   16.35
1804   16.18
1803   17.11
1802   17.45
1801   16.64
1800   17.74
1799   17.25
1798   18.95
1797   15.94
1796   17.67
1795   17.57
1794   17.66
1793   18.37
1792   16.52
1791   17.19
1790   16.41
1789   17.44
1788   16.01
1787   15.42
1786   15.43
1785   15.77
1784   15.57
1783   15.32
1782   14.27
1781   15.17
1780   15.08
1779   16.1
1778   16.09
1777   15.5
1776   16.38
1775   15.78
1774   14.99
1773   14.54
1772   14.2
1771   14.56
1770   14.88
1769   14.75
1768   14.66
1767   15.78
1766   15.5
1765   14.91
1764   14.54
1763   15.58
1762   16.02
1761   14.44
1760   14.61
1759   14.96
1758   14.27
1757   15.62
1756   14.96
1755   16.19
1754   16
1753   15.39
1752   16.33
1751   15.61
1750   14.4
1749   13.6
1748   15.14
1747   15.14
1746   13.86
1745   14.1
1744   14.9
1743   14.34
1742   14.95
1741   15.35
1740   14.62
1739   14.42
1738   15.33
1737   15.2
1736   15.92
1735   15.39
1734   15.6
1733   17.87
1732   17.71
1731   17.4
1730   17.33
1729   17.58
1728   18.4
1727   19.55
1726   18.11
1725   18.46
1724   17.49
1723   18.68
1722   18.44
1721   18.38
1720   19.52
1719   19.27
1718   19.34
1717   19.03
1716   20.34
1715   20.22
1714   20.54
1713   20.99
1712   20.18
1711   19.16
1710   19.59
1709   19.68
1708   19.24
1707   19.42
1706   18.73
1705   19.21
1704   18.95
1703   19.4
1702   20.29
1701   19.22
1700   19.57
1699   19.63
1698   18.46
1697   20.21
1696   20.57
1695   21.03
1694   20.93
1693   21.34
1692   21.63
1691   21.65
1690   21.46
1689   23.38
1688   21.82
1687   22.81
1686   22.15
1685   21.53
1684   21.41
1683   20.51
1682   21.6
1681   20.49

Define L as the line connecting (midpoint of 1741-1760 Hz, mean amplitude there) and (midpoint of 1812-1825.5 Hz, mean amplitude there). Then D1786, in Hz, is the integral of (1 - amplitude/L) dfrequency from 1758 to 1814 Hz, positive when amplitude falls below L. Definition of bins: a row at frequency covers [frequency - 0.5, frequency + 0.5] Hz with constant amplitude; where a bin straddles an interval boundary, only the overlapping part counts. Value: 4.4 Hz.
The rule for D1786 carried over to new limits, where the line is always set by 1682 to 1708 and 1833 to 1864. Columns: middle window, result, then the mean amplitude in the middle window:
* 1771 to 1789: 2.1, 15.4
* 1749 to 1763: 2.4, 15.2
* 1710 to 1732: 0.8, 19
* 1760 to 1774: 2.3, 14.9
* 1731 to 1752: 4.0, 15.3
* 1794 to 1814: -1.6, 17.8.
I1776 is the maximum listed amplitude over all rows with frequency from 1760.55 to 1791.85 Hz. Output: 17.44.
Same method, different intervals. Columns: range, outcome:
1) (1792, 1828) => 21.45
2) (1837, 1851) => 15.96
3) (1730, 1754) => 17.87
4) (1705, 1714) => 20.99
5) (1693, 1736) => 21.34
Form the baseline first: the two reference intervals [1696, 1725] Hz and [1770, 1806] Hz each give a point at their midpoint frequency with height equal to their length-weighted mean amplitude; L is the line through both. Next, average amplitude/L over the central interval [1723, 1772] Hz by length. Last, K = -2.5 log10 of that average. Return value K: 0.144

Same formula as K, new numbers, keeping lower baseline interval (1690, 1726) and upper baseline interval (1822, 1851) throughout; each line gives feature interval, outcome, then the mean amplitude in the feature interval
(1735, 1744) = 0.246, 15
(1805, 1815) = -0.104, 18.7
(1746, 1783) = 0.198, 15.1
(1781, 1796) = 0.075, 16.4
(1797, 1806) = 0.005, 17.1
